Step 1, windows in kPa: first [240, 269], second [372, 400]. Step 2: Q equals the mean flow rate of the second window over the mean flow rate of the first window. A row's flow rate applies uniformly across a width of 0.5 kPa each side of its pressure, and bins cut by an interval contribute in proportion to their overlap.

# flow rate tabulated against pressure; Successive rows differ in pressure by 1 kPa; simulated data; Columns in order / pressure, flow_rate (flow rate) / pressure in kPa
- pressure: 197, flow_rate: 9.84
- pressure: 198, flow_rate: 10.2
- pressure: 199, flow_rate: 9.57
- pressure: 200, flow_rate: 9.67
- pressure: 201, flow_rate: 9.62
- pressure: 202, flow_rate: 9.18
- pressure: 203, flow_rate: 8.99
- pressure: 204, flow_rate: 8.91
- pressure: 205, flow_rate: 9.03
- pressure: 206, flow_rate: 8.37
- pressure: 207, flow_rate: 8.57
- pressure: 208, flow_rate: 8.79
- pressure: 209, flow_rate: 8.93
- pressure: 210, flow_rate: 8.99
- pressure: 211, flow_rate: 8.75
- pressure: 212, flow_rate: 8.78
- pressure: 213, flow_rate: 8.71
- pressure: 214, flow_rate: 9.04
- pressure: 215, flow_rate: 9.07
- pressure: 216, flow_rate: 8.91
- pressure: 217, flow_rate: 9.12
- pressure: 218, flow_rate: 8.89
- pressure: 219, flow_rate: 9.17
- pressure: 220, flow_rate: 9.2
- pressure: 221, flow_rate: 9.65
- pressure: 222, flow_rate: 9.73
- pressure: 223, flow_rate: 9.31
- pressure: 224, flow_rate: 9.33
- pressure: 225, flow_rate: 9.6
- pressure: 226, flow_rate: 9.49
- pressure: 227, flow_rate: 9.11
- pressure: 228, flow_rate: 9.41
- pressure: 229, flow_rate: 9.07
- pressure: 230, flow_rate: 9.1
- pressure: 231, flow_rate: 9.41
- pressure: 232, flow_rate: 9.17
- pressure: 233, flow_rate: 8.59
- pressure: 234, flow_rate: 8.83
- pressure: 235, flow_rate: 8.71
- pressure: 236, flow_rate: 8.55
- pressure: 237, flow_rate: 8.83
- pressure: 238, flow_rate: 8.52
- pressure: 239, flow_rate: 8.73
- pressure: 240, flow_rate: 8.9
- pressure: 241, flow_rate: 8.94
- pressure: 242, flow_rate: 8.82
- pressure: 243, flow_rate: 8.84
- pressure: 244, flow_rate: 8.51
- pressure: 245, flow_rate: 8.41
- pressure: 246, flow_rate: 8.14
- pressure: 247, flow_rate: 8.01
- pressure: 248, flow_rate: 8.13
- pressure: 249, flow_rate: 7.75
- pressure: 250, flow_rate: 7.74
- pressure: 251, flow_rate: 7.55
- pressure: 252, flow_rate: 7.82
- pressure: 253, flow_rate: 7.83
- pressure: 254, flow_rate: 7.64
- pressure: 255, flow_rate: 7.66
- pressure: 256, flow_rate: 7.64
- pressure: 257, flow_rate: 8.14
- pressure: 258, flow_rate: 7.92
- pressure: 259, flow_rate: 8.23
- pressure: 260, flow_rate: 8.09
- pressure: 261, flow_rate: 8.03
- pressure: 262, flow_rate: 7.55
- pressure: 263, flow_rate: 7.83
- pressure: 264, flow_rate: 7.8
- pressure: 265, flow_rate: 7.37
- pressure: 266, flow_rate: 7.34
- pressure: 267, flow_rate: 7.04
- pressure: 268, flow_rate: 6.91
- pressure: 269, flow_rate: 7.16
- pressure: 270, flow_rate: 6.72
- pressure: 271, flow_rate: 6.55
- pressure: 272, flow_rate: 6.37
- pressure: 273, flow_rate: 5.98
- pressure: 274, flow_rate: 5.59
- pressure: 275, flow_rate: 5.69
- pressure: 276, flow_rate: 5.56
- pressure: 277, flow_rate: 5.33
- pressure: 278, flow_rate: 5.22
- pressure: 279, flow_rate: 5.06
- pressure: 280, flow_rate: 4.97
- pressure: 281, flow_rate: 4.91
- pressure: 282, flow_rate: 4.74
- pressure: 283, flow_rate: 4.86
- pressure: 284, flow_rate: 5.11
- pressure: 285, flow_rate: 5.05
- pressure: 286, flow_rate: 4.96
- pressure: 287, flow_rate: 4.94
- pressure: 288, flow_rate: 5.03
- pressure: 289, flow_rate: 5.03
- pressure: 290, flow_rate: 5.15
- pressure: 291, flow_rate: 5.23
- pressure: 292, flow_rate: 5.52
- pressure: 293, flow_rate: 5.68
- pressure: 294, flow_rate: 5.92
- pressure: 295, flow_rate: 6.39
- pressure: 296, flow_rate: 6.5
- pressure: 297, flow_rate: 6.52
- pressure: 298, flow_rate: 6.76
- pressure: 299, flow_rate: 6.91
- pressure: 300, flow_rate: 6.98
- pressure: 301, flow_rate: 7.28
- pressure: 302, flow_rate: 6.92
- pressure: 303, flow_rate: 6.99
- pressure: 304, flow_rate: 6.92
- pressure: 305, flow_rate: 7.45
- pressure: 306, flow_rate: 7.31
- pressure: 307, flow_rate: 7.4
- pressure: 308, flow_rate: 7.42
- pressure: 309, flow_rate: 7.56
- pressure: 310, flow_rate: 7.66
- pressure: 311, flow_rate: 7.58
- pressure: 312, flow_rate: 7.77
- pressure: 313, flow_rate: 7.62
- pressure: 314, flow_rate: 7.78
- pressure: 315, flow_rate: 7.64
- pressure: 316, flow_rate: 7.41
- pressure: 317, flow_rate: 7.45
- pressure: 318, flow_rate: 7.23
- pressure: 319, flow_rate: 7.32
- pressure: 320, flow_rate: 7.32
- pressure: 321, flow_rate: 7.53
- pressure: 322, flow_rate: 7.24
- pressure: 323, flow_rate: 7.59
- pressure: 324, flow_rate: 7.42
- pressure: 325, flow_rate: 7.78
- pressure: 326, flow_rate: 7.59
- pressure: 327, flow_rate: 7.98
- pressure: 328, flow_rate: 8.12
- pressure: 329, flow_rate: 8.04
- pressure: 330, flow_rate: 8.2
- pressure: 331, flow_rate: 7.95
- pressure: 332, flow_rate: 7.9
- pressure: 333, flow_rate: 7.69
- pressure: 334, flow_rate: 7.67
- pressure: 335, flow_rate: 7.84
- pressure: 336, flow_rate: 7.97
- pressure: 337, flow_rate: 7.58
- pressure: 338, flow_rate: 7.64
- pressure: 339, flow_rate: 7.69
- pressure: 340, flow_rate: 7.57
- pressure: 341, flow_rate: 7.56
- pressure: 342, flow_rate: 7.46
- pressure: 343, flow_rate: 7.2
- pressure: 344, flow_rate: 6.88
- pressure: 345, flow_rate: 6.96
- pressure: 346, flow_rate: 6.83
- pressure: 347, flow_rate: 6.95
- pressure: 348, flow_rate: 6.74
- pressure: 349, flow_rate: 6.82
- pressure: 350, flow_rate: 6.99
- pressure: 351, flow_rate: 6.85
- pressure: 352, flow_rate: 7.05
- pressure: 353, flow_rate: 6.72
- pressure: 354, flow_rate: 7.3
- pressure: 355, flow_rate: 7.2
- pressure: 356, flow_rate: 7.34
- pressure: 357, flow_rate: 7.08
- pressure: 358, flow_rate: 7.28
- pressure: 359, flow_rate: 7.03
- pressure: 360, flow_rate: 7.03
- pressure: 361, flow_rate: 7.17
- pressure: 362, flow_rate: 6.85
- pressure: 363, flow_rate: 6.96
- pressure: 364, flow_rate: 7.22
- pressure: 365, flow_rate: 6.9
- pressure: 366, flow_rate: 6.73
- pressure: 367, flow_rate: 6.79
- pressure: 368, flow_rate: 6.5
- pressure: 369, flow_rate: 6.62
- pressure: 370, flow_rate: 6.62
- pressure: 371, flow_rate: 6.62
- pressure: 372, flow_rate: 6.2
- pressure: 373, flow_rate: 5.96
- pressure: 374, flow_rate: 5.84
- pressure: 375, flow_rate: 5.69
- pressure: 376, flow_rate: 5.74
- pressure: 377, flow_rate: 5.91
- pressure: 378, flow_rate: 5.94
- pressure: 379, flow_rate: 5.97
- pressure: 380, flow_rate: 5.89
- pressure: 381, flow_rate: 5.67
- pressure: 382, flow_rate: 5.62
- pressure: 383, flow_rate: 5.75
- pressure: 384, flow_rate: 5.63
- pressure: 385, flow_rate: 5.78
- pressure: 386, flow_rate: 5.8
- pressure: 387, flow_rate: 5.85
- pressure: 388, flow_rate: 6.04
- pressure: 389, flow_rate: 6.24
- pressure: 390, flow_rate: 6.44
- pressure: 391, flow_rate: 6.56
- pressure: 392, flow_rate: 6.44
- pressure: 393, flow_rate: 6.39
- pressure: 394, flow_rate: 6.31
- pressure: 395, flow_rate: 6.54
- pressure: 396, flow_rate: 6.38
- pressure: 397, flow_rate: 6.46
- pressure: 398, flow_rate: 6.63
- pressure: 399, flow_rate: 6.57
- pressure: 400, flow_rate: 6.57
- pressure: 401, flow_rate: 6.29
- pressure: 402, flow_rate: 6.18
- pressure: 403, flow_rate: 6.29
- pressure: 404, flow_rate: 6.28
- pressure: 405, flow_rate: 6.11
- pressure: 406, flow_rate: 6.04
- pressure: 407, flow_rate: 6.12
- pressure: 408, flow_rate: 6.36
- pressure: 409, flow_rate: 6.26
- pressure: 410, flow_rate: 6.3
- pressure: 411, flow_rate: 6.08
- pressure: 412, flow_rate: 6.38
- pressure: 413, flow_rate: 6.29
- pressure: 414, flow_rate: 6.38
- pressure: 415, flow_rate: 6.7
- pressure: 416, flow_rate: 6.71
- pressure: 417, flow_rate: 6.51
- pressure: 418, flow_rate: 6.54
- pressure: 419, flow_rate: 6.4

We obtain 0.77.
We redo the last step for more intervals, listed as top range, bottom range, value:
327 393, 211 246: 0.76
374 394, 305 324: 0.80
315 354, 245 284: 1.08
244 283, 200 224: 0.77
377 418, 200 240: 0.69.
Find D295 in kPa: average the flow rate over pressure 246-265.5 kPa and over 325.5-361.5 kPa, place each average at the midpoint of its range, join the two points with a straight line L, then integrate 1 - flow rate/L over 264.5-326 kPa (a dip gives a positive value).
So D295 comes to 9.0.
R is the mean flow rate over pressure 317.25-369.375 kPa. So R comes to 7.31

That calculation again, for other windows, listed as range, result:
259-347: 6.86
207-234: 9.11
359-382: 6.4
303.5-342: 7.61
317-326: 7.44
